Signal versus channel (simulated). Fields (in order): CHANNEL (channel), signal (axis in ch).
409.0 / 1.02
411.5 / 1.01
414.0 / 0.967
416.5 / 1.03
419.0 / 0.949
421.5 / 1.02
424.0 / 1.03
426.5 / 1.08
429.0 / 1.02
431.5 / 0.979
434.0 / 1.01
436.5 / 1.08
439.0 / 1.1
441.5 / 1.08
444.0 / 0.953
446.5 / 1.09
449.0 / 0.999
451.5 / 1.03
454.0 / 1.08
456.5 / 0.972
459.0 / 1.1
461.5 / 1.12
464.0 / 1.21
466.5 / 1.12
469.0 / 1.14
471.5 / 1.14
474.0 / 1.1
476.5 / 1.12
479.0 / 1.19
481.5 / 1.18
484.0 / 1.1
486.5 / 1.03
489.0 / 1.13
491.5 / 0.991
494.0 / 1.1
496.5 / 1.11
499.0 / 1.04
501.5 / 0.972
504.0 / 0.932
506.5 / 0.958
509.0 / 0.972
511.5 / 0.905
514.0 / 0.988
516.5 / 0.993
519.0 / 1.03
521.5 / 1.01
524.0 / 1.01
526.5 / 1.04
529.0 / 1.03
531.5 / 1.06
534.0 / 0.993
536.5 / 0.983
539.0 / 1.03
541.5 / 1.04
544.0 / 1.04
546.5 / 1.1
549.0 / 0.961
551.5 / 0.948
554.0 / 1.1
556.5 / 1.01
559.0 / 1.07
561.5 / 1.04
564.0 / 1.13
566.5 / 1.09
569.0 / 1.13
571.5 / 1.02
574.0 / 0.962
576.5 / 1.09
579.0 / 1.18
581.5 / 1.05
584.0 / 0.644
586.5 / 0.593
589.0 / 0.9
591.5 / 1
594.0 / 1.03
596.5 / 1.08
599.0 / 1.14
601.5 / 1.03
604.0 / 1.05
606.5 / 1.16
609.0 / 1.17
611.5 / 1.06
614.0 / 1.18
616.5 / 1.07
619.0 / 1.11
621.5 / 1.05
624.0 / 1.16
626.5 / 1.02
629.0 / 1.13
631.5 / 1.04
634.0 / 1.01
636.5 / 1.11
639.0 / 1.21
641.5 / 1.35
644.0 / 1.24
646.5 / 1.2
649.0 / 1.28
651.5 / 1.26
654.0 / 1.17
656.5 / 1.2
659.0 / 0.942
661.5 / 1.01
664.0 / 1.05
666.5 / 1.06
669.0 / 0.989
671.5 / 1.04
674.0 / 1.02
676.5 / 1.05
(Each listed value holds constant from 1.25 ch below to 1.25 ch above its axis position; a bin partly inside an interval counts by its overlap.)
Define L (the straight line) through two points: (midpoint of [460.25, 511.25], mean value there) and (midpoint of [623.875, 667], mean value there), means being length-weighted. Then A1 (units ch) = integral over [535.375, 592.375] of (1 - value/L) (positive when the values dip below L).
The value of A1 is 5.3 ch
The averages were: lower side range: 1.08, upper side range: 1.14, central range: 1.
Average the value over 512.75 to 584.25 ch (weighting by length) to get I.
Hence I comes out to 1.03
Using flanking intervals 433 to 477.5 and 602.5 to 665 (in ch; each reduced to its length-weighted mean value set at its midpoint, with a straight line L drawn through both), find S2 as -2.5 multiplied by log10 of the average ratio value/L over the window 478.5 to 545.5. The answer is 0.07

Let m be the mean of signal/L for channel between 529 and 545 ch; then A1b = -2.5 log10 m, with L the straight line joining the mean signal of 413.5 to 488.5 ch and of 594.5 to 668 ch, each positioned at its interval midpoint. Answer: 0.07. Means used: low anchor 1.07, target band 1.02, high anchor 1.12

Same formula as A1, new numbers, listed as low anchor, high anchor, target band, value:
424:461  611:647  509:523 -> 1.2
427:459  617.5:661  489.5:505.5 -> 0.6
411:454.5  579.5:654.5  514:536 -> 0.8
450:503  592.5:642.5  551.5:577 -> 1.0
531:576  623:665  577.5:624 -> 2.6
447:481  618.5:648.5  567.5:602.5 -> 4.3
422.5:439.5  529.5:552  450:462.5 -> -0.3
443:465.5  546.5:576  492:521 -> 1.5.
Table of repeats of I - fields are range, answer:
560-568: 1.09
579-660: 1.08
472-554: 1.04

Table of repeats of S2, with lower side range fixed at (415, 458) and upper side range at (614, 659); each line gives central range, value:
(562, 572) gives 0.01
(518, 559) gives 0.07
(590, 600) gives 0.07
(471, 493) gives -0.05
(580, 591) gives 0.34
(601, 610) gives 0.02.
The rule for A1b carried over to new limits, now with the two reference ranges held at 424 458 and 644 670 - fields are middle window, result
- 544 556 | 0.05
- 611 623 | 0.01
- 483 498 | -0.02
